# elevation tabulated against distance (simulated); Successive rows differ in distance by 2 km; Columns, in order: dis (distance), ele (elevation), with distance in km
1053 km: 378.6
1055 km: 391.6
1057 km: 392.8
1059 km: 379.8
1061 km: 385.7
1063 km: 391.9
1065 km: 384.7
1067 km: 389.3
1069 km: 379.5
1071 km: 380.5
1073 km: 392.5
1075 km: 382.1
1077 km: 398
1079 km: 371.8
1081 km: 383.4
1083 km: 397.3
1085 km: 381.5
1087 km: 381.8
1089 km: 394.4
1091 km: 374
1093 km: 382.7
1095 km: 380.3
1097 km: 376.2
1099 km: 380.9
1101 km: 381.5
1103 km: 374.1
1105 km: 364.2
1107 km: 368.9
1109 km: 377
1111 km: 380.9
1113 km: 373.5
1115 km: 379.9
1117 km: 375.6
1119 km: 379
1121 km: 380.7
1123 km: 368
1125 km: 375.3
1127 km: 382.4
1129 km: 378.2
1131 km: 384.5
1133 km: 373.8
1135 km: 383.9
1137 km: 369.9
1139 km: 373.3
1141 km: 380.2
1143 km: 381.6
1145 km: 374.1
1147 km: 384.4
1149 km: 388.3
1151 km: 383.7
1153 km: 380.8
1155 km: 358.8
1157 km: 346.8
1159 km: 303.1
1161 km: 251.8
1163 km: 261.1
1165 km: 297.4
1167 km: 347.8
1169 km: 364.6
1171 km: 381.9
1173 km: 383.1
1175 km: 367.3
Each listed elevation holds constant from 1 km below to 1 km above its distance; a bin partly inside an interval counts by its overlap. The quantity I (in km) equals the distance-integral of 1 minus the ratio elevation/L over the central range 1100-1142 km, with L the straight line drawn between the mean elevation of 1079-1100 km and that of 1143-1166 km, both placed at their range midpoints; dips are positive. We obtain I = -1.64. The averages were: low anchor 383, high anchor 341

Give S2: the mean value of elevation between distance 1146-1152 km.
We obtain 385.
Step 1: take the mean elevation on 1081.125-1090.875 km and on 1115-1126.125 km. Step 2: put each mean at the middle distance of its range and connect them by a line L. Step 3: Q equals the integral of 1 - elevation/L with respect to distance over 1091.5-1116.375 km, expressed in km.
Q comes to 0.3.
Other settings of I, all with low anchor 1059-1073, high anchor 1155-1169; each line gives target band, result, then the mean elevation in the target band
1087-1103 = -0.81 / 381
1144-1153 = -1.74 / 382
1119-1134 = -1.77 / 378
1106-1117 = -0.83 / 376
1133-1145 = -1.80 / 377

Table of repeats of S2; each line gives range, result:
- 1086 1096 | 383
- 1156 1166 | 292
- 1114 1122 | 379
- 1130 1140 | 377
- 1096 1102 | 380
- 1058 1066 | 386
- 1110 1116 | 378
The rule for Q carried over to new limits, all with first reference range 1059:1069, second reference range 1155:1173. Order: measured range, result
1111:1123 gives -0.8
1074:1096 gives -0.6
